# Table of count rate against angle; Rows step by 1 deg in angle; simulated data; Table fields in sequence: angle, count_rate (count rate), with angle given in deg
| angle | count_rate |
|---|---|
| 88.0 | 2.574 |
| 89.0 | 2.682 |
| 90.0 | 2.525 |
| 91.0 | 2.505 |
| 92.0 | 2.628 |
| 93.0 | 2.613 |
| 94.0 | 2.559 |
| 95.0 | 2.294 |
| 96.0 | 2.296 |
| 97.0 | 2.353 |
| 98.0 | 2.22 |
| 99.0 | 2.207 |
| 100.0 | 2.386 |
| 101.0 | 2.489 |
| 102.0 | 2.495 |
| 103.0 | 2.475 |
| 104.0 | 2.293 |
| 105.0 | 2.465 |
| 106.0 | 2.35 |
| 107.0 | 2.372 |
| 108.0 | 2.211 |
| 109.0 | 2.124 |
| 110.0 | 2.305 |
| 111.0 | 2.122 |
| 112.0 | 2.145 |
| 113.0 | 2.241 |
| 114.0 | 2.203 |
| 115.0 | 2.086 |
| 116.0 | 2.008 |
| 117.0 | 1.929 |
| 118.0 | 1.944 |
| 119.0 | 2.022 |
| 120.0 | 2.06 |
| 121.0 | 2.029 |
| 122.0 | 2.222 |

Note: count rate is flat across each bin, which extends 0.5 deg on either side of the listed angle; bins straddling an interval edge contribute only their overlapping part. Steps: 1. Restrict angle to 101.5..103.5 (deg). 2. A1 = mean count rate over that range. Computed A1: 2.49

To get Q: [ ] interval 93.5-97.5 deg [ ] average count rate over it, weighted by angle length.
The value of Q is 2.38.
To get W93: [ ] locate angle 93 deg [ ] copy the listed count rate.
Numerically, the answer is 2.613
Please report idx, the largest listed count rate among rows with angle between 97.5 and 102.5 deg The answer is 2.495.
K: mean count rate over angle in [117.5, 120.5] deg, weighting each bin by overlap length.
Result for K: 2.01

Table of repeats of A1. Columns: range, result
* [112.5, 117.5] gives 2.09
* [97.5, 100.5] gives 2.27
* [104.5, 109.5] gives 2.3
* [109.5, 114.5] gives 2.2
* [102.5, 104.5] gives 2.38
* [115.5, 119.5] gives 1.98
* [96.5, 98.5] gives 2.29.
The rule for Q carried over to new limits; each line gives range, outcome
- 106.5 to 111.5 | 2.23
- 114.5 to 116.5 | 2.05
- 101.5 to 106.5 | 2.42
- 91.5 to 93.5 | 2.62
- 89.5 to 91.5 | 2.51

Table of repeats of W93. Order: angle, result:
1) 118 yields 1.944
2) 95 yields 2.294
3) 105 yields 2.465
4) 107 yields 2.372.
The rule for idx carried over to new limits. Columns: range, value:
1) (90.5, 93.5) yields 2.628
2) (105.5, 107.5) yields 2.372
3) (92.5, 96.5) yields 2.613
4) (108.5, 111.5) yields 2.305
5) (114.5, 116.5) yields 2.086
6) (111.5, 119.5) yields 2.241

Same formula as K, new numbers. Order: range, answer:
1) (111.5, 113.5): 2.19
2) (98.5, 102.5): 2.39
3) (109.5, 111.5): 2.21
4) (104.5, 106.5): 2.41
